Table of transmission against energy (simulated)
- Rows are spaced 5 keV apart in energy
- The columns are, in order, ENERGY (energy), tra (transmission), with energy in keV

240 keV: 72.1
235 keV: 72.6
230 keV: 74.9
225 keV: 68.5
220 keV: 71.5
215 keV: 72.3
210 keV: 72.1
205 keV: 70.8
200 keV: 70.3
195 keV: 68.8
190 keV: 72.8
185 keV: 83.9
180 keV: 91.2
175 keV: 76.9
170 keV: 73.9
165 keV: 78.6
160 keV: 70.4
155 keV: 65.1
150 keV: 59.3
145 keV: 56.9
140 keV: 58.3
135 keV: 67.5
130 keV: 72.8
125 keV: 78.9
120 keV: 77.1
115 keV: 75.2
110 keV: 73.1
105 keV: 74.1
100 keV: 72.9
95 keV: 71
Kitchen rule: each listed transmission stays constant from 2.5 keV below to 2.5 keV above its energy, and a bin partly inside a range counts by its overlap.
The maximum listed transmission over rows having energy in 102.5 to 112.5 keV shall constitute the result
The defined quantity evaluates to 74.1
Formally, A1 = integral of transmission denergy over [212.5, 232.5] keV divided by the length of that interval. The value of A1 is 71.8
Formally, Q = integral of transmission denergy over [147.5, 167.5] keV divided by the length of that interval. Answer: 68.3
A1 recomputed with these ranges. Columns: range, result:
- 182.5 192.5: 78.3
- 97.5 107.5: 73.5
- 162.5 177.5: 76.5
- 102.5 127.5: 75.7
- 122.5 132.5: 75.8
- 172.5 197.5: 78.7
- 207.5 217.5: 72.2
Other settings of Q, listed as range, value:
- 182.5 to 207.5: 73.3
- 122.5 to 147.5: 66.9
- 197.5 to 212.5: 71.1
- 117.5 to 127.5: 78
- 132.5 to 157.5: 61.4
